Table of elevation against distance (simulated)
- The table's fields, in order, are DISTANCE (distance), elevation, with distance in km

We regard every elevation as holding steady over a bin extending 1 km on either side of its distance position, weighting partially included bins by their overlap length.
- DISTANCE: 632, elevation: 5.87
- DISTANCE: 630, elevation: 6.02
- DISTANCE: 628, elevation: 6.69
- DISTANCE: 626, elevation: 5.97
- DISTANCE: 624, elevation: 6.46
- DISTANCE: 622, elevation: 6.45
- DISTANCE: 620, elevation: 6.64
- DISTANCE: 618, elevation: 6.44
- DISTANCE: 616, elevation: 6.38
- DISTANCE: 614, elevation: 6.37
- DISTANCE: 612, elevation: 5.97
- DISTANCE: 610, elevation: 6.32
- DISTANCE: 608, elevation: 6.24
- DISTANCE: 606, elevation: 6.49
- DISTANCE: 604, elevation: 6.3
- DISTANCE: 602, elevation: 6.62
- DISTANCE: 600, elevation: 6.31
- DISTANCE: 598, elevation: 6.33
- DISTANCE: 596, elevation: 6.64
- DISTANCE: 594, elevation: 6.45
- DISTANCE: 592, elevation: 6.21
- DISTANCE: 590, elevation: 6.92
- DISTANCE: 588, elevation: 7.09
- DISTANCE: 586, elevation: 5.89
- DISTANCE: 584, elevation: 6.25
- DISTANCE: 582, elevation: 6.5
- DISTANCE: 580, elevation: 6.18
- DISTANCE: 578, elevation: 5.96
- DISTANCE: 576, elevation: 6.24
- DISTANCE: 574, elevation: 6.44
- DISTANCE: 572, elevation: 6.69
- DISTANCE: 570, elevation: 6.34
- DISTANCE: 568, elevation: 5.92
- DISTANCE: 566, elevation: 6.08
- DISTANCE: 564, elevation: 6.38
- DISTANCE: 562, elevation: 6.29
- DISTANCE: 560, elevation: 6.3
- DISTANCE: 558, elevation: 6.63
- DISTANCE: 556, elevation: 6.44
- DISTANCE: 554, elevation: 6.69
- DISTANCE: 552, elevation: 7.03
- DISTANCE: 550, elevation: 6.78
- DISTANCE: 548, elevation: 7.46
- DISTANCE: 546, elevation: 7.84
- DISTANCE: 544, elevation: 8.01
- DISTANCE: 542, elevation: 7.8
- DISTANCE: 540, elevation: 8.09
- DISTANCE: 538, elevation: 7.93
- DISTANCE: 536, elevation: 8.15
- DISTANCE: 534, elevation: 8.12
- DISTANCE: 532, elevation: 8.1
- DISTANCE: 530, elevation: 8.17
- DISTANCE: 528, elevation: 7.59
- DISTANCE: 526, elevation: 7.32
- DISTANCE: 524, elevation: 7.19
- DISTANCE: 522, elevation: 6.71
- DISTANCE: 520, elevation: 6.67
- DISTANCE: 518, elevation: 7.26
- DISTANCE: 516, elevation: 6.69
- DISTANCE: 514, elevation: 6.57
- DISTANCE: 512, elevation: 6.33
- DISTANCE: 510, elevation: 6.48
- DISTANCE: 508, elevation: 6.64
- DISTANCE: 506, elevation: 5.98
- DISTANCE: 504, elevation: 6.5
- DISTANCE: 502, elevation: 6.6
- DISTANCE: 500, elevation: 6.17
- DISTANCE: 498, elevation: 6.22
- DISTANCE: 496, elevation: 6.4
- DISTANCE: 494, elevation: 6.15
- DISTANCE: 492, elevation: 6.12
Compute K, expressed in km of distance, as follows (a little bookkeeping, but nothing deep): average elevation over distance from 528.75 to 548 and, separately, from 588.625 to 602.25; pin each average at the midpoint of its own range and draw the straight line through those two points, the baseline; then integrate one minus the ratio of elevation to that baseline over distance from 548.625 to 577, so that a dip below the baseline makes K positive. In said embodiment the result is 3.4 km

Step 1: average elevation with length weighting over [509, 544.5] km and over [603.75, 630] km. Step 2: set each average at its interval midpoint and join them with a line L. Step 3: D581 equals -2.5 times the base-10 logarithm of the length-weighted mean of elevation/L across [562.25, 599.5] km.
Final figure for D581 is 0.07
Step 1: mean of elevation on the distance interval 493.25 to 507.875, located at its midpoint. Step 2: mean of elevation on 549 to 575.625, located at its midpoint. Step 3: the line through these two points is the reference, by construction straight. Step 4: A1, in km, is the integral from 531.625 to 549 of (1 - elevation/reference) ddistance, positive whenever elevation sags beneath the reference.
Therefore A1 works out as -4.2 km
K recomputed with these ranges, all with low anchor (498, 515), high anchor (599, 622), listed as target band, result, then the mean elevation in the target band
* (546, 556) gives -1.0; 7.02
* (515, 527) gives -1.1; 6.97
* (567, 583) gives 0.2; 6.28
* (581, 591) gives -0.2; 6.53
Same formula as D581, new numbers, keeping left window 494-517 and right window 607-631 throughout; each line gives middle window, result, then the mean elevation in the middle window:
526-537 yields -0.239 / 7.96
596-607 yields -0.015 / 6.43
